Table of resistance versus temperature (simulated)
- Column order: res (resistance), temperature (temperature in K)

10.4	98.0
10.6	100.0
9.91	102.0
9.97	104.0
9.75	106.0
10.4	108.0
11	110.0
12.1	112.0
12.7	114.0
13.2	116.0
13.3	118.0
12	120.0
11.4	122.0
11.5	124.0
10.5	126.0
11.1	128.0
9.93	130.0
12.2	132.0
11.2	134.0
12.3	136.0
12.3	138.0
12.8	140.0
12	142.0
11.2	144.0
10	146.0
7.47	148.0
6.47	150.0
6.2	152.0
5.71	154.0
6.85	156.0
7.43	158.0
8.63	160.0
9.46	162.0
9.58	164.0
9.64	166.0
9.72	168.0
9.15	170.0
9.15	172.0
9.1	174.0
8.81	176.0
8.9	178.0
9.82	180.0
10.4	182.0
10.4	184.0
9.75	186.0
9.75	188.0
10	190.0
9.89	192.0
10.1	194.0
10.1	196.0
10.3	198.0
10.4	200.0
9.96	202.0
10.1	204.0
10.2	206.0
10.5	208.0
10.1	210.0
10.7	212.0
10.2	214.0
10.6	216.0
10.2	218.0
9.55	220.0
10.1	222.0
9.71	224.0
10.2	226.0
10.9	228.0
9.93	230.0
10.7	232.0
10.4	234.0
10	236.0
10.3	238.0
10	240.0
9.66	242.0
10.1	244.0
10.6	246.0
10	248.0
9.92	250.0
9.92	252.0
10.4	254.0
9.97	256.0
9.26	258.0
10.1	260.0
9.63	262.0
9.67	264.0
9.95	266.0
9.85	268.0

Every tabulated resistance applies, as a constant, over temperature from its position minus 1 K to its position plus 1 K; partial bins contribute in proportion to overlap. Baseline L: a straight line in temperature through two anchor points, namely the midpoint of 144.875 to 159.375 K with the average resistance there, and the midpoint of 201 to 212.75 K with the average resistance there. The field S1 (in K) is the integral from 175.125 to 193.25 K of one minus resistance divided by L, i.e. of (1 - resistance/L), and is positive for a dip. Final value -1.5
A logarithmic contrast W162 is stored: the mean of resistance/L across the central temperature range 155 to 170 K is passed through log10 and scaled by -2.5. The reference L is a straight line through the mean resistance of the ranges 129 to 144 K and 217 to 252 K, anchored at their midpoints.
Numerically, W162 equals 0.28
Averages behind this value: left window 11.8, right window 10.1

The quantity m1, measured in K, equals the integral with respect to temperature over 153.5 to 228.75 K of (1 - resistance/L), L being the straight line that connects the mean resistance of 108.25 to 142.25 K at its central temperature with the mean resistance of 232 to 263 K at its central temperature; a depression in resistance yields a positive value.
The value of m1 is 8.16 K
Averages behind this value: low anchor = 11.8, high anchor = 10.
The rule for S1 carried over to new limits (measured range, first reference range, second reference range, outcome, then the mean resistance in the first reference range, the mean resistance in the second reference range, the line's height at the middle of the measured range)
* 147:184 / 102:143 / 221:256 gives 8.36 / 11.5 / 10.2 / 11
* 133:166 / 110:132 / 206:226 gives 5.69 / 11.8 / 10.2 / 11.3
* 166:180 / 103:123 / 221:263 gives 2.14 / 11.6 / 10.1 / 10.9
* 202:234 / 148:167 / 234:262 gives -3.38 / 7.76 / 10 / 9.27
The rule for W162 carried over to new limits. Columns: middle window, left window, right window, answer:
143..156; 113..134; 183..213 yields 0.40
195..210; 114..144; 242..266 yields 0.05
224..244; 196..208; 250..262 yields -0.02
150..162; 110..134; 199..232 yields 0.49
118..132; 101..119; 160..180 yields -0.05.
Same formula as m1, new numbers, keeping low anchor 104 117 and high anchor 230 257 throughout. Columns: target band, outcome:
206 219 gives 0.09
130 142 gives -0.86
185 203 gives 0.99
